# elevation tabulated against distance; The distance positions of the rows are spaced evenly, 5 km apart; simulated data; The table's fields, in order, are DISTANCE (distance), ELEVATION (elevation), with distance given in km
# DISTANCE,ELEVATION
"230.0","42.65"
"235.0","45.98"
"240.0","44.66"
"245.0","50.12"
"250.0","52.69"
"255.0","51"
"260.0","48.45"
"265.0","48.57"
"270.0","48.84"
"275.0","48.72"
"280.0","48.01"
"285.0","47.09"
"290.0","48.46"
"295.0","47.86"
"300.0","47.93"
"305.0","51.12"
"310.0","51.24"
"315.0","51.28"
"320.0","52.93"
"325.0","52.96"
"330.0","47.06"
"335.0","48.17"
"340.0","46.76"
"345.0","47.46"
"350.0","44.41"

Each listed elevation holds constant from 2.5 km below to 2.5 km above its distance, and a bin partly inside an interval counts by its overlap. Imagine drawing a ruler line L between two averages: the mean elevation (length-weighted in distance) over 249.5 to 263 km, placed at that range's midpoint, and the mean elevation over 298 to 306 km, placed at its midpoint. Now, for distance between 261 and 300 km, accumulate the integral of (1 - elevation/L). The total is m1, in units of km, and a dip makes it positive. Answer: 1.2 km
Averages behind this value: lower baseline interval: 50.3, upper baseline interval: 49.3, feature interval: 48.2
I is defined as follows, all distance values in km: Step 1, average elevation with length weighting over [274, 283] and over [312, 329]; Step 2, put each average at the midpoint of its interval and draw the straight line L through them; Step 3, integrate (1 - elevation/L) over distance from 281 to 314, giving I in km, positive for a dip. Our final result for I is 0.6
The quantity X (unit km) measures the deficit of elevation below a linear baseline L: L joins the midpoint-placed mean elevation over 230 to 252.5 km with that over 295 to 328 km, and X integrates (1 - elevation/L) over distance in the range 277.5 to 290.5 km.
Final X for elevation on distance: 0.5 km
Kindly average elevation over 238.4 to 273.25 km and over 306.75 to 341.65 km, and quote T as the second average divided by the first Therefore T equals 1.02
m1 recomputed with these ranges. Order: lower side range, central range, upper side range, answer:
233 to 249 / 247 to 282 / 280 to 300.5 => -1.35 km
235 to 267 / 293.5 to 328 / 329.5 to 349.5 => -2.23 km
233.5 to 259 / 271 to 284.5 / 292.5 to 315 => 0.32 km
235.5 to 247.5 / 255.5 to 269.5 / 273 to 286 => -0.38 km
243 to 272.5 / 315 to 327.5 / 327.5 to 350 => -1.30 km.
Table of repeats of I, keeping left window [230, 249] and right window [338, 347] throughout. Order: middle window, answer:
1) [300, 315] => -1.2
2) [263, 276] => -0.5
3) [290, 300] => -0.2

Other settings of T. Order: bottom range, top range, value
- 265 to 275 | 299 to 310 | 1.03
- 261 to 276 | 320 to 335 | 1.03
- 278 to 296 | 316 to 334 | 1.06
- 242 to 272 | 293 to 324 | 1.01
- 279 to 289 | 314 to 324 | 1.10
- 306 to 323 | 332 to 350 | 0.91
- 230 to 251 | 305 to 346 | 1.05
